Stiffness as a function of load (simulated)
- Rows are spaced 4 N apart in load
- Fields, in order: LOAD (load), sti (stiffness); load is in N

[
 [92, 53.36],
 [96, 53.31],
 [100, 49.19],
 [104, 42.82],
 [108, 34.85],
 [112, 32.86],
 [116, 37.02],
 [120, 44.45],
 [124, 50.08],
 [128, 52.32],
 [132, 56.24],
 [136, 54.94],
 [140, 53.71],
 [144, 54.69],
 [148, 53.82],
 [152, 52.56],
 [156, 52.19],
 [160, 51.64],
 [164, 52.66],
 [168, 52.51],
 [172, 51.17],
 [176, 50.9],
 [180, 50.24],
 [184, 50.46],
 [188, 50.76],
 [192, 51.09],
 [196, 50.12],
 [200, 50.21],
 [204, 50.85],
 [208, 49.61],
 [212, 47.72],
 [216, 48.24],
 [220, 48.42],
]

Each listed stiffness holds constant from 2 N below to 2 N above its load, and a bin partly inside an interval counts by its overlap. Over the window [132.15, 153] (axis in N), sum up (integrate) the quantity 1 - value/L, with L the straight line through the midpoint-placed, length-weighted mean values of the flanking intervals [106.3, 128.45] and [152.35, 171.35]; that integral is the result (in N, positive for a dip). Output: -3.0 N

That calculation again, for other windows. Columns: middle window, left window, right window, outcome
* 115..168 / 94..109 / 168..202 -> -3.8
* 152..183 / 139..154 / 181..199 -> 0.3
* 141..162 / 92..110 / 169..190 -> -1.7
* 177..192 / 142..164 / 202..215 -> 0.1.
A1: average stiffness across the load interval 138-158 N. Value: 53.4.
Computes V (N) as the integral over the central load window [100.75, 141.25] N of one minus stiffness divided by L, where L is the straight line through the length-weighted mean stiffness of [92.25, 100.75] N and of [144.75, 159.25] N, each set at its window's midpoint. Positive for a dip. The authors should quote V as 5.0 N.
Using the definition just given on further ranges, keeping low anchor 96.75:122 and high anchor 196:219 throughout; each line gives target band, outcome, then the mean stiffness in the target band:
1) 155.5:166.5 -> -1.67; 52.2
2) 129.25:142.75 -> -3.65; 54.8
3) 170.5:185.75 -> -1.26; 50.7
